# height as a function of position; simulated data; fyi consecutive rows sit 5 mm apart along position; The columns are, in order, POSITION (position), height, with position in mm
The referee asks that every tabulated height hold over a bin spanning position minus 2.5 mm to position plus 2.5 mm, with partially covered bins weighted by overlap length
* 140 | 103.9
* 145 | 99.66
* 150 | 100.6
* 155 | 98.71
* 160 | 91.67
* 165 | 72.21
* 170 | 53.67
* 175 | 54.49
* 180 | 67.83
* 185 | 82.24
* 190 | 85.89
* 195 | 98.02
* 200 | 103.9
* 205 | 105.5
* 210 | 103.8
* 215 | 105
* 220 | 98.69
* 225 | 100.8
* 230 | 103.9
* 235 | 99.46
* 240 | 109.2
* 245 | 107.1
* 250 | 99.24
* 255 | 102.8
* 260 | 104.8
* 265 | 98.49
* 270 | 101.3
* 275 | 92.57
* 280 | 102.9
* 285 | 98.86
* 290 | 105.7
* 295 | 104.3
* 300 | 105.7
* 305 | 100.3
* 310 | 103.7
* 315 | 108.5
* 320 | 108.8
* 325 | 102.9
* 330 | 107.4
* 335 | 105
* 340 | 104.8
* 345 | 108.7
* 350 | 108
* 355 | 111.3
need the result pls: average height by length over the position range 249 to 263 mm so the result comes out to 102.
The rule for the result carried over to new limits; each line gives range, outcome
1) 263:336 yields 103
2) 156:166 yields 85.9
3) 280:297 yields 103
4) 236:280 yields 102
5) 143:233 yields 90.4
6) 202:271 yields 103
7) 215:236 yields 101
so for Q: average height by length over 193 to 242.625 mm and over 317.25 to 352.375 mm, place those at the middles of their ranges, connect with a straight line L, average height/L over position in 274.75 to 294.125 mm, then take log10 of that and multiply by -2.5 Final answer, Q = 0.039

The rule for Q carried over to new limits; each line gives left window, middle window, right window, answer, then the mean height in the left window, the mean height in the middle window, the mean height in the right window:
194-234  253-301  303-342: 0.026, 103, 102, 105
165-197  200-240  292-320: -0.234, 73.2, 103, 105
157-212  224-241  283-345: -0.130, 83.5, 103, 105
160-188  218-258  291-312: -0.191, 68.7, 103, 104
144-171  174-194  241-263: 0.209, 87.1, 75.9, 104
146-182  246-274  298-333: -0.065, 78.1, 101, 105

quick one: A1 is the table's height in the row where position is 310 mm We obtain 103.7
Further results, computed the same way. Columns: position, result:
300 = 105.7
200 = 103.9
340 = 104.8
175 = 54.49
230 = 103.9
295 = 104.3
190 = 85.89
